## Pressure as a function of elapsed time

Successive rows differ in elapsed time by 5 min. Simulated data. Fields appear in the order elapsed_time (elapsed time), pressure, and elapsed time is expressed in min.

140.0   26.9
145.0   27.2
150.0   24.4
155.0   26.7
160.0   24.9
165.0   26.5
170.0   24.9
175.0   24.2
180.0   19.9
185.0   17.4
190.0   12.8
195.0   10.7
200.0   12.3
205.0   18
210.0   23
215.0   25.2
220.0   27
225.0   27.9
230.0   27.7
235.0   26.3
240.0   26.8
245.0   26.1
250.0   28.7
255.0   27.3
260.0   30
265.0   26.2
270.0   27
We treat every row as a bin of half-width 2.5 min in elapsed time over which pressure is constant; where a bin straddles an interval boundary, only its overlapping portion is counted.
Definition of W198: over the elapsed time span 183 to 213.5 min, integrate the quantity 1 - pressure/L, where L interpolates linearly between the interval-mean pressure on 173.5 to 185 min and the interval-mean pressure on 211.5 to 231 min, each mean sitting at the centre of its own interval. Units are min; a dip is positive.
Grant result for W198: 9.9 min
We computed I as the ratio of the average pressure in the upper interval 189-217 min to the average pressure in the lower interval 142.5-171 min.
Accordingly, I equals 0.66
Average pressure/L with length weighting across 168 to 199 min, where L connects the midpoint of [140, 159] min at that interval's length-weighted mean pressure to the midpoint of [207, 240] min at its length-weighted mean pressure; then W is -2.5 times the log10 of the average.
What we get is 0.41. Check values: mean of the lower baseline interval 26.1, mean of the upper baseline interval 26.1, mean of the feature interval 17.9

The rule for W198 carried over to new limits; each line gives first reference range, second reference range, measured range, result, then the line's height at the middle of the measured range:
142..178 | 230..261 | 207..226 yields 1.0 min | 26.8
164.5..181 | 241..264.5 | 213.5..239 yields -0.4 min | 26.5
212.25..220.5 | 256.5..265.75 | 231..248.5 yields 0.3 min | 27.1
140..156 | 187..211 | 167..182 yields -2.1 min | 20.3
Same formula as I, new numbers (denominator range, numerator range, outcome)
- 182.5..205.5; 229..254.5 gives 1.95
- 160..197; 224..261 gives 1.38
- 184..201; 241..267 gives 2.12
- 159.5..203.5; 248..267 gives 1.48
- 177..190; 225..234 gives 1.55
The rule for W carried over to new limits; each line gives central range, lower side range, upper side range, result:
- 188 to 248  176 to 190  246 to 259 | 0.07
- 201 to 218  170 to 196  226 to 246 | 0.06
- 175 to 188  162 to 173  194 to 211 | 0.12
